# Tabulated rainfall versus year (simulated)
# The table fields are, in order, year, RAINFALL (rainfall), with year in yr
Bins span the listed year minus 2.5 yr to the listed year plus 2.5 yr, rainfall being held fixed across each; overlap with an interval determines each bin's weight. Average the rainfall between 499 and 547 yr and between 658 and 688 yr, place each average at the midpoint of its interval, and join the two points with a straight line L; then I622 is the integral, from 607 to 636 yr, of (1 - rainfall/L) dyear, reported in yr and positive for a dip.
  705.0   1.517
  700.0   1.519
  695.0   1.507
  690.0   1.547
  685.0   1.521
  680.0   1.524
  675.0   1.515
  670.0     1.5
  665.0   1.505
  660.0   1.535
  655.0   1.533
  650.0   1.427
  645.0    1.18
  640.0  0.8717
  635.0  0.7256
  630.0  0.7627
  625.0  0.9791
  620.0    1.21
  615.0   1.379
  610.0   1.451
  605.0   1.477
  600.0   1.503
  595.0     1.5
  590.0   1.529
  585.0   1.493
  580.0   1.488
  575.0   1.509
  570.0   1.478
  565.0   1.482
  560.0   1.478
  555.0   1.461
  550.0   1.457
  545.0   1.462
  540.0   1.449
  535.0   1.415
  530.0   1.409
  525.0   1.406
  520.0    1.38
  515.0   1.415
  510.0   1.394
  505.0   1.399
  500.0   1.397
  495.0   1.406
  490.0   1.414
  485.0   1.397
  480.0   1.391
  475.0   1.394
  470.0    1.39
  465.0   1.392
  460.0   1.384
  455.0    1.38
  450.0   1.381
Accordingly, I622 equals 7.2 yr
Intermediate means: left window 1.41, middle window 1.11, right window 1.52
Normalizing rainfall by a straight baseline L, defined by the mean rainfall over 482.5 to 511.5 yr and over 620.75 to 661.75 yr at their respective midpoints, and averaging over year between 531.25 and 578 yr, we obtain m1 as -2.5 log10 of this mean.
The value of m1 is -0.14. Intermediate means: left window 1.4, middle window 1.46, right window 1.12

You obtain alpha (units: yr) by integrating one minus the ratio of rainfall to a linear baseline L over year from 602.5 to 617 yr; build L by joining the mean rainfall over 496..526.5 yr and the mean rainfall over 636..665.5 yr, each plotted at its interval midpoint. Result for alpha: -1.19 yr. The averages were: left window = 1.4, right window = 1.3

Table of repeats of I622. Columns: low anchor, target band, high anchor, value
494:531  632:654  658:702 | 6.1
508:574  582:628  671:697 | 2.8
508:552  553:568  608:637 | -1.9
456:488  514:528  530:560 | 0.3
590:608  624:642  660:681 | 8.2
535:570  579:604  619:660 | -3.8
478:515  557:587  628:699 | -2.5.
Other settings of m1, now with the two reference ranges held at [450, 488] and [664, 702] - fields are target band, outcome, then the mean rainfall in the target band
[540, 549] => -0.02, 1.46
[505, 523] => 0.01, 1.4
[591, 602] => -0.03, 1.51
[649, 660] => 0.00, 1.5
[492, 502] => 0.00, 1.4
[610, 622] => 0.11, 1.33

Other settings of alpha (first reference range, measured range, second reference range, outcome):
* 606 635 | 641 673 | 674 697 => -1.5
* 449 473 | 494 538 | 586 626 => -0.4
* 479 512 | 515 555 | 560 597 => 0.5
